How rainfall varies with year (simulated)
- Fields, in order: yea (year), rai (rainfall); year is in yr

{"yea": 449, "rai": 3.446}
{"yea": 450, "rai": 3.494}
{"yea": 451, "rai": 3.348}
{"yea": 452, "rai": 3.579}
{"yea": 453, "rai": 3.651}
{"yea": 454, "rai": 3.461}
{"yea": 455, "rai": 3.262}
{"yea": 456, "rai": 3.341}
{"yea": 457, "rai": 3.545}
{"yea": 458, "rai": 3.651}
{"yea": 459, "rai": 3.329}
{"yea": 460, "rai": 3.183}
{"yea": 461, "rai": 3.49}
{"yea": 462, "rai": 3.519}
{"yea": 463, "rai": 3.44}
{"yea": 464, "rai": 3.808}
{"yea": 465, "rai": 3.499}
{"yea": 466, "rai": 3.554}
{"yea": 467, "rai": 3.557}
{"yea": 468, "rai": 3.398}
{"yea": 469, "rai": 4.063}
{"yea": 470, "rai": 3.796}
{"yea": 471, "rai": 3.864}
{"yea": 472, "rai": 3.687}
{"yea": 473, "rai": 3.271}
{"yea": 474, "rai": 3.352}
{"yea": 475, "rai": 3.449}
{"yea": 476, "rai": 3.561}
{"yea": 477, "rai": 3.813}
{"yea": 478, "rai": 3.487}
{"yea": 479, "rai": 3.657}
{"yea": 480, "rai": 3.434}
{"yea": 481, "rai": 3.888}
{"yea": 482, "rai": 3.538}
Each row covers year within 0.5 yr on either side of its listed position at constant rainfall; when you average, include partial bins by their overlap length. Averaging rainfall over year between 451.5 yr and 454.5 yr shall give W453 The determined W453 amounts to 3.56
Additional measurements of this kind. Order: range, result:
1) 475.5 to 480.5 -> 3.59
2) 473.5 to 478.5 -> 3.53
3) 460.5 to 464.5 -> 3.56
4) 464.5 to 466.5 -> 3.53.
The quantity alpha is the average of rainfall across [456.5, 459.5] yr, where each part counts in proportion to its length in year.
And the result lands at 3.51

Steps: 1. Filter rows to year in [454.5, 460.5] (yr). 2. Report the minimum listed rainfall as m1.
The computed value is 3.183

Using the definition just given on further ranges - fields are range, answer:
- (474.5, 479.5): 3.449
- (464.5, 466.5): 3.499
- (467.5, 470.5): 3.398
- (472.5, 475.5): 3.271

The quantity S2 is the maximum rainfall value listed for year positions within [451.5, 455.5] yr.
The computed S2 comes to 3.651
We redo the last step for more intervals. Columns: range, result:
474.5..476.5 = 3.561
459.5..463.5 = 3.519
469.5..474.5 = 3.864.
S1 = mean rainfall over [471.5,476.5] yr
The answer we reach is 3.46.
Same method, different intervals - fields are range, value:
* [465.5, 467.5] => 3.56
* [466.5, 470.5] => 3.7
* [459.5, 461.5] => 3.34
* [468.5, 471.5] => 3.91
